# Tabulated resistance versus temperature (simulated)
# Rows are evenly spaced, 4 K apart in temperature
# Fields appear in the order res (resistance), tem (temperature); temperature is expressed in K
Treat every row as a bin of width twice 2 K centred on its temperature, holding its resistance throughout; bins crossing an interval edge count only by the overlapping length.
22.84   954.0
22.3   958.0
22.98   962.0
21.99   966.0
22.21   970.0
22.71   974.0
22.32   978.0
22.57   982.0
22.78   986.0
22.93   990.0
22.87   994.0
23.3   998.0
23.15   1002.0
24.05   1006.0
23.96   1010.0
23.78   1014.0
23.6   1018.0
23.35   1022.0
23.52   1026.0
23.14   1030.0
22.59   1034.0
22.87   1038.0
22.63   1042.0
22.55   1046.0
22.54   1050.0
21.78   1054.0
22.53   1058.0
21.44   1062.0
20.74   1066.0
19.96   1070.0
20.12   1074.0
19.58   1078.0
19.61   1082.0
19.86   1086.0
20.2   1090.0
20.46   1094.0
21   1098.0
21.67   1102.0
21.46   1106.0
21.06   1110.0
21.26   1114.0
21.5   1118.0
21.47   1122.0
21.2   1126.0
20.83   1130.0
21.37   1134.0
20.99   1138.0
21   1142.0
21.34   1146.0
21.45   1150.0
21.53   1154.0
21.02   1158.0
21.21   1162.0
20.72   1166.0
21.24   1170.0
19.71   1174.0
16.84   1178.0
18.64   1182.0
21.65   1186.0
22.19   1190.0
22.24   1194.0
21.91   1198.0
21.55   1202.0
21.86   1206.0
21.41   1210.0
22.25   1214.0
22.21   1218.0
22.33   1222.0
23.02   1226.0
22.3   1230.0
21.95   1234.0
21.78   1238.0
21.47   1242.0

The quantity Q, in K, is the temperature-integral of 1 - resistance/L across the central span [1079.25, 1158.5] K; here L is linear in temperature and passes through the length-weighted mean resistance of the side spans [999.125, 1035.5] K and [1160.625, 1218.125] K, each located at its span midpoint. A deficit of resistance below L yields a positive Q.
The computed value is 3.6 K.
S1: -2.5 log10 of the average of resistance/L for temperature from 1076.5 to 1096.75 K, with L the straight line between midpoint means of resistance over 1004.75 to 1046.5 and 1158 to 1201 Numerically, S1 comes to 0.12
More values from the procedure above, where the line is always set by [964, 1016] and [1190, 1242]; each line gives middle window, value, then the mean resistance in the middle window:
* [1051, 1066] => 0.04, 21.8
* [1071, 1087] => 0.14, 19.8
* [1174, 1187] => 0.17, 18.9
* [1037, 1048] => 0.00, 22.7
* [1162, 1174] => 0.07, 20.8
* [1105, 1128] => 0.06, 21.3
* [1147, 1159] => 0.05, 21.4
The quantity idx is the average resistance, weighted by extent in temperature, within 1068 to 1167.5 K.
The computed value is 20.9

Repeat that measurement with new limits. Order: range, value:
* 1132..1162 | 21.2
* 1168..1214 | 20.9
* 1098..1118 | 21.3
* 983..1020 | 23.4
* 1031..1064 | 22.4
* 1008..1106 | 21.8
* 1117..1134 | 21.2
